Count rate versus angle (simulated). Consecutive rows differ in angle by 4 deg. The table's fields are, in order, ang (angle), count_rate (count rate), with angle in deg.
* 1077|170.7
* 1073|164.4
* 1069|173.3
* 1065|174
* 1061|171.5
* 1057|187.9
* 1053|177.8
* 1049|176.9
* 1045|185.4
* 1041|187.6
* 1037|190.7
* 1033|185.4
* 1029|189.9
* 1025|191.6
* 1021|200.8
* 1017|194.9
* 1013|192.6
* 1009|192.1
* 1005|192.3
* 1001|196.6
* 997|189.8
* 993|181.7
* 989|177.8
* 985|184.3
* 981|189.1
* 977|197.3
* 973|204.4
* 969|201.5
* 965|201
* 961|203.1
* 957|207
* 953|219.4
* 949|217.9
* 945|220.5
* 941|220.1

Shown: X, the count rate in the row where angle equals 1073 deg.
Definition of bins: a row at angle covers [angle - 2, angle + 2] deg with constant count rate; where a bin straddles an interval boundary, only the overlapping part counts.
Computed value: 164.4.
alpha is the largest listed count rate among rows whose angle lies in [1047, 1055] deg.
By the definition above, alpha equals 177.8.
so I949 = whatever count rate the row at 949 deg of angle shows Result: 217.9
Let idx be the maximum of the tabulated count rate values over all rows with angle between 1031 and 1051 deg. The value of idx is 190.7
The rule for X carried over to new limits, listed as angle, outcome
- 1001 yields 196.6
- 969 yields 201.5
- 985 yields 184.3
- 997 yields 189.8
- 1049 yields 176.9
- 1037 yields 190.7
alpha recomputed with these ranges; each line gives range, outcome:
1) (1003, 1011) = 192.3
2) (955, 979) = 207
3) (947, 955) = 219.4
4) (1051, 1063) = 187.9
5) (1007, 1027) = 200.8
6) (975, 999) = 197.3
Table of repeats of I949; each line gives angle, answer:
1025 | 191.6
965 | 201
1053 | 177.8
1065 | 174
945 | 220.5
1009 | 192.1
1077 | 170.7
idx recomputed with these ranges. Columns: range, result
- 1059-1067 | 174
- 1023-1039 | 191.6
